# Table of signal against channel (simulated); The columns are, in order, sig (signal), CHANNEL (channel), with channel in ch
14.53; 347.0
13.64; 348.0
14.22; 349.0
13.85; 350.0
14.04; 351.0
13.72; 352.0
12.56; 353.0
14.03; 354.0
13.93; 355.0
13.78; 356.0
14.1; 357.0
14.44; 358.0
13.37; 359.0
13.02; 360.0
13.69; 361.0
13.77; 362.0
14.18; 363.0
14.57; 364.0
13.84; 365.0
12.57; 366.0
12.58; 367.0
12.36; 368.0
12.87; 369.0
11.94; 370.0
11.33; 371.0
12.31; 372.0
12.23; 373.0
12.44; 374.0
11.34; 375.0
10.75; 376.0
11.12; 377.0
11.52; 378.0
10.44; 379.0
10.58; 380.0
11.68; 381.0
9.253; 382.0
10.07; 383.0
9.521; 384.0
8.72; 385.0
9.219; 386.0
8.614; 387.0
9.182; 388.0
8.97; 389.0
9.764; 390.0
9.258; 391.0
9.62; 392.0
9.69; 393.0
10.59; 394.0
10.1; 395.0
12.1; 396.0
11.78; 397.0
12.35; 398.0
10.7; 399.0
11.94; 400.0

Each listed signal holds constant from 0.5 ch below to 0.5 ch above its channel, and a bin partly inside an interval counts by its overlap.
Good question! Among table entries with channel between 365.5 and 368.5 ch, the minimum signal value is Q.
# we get 12.36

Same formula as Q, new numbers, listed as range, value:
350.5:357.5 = 12.56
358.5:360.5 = 13.02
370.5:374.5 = 11.33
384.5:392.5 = 8.614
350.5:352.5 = 13.72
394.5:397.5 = 10.1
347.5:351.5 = 13.64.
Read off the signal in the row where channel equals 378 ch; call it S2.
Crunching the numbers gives 11.52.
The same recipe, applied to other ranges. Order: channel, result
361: 13.69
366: 12.57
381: 11.68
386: 9.219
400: 11.94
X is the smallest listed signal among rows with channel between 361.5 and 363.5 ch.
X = 13.77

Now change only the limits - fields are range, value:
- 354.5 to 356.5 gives 13.78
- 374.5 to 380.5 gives 10.44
